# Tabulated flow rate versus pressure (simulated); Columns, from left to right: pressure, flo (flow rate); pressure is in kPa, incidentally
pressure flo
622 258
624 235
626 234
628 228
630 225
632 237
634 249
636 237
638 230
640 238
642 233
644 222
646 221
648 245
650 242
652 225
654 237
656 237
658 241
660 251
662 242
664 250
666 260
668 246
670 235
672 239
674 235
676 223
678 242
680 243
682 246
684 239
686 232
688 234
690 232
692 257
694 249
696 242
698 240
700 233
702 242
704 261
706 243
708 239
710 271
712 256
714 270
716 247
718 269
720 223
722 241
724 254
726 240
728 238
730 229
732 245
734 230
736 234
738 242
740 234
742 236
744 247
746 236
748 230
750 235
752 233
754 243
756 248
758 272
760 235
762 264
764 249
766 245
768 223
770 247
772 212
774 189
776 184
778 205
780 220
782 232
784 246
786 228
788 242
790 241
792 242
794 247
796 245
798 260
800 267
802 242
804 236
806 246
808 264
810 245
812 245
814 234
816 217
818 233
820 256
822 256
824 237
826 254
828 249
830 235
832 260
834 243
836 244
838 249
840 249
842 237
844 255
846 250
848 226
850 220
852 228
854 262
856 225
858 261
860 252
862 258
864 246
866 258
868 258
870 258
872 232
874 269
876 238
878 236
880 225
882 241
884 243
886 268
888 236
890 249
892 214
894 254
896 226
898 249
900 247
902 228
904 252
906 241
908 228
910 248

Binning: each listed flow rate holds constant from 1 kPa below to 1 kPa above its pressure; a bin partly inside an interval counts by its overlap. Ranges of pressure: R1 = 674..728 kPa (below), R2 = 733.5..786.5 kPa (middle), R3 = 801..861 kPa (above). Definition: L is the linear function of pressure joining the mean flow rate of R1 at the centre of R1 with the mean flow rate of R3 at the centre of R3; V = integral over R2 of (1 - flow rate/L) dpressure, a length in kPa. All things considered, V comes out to 2.3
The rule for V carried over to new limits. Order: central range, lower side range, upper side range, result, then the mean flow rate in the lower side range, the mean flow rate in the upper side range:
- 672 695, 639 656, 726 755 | -0.5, 233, 237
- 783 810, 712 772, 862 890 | -0.2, 242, 247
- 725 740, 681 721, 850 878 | 0.6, 246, 248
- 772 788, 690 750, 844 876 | 1.9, 244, 247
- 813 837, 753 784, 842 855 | -0.6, 232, 240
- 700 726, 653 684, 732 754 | -1.3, 242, 236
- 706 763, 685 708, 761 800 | -1.4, 242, 234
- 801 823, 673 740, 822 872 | 0.2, 243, 246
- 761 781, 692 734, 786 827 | 1.8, 246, 245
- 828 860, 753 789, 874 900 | -0.7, 232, 241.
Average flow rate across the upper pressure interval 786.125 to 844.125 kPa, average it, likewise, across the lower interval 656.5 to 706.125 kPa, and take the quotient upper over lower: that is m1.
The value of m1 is 1.0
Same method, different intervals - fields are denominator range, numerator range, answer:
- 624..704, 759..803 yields 0.98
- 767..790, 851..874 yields 1.13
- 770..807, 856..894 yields 1.06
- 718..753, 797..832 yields 1.03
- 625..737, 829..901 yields 1.02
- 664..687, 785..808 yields 1.02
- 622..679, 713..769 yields 1.02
